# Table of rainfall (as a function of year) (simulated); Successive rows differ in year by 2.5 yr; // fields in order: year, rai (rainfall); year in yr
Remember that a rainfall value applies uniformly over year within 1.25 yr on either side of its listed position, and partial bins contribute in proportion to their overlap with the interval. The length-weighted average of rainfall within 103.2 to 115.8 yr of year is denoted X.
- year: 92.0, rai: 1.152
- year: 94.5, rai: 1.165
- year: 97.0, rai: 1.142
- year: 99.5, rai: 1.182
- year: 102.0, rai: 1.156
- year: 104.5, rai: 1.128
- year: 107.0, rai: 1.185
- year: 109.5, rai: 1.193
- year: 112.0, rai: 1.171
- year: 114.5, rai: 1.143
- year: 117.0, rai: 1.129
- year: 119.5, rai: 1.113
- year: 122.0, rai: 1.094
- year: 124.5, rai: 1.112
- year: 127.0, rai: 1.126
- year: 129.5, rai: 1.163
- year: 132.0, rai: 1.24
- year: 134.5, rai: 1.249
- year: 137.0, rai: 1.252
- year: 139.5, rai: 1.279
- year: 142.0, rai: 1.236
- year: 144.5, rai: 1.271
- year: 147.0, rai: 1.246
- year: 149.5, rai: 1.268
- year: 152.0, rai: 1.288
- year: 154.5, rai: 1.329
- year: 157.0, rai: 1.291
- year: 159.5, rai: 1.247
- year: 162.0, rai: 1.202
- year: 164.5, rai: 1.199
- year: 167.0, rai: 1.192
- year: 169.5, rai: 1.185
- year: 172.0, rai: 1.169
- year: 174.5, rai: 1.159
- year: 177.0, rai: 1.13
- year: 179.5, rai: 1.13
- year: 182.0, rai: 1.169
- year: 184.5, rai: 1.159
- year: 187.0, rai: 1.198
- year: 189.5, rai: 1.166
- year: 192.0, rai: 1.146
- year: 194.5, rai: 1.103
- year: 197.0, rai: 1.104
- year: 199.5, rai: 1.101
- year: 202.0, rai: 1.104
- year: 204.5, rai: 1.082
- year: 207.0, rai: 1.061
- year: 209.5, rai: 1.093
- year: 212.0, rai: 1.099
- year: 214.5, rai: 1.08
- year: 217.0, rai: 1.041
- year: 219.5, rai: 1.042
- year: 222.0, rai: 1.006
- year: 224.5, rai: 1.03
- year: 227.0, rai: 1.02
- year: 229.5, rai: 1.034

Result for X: 1.16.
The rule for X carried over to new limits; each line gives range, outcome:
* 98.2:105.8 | 1.16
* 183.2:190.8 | 1.17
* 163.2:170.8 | 1.19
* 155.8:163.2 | 1.25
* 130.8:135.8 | 1.24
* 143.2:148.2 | 1.26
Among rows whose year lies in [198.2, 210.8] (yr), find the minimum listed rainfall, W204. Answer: 1.061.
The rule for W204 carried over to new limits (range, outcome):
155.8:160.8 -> 1.247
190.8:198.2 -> 1.103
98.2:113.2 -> 1.128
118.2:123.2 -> 1.094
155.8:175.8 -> 1.159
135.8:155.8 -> 1.236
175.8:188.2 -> 1.13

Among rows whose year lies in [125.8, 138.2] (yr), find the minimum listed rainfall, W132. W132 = 1.126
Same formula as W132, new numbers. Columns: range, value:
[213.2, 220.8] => 1.041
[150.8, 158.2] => 1.288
